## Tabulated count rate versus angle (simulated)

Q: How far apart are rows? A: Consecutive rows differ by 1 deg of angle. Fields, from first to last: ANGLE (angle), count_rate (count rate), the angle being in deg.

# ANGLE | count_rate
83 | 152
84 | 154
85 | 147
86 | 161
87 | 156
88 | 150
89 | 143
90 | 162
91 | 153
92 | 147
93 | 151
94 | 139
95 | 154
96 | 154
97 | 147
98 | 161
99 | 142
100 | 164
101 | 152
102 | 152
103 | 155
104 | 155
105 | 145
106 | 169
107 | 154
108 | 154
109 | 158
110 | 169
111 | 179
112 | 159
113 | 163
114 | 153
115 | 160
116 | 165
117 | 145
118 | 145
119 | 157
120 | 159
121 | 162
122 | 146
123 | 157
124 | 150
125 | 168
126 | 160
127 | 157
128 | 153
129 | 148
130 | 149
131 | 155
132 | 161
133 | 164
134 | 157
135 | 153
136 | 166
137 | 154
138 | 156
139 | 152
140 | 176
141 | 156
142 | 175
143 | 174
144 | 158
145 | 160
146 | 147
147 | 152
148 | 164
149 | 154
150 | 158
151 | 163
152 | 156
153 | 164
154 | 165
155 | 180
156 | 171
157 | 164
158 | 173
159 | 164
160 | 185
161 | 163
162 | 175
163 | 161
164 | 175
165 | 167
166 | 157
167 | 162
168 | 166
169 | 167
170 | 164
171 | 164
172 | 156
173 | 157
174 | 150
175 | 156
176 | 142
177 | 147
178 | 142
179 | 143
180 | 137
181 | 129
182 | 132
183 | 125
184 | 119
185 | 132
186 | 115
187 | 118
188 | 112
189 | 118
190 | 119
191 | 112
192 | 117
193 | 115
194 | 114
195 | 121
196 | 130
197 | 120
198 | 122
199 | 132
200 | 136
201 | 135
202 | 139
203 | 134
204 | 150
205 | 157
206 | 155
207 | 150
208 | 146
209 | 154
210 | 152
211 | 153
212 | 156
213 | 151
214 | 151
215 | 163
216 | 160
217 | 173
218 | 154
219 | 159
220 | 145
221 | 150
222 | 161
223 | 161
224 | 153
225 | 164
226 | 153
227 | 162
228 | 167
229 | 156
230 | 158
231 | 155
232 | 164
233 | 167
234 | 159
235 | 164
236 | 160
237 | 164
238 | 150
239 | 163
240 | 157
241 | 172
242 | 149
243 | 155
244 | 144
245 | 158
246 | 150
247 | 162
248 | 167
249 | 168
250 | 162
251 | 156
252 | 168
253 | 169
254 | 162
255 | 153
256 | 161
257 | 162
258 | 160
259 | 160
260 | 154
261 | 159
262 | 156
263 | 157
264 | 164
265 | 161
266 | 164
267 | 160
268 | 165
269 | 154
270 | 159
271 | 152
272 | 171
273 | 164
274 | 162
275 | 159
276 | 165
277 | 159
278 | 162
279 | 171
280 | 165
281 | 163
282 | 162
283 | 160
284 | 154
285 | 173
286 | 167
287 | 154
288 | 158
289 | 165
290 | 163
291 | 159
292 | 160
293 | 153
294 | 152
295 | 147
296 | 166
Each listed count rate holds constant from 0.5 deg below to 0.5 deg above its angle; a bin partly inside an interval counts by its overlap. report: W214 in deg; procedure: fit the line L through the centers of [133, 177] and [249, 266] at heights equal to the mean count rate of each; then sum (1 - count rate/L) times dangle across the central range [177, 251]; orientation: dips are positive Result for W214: 6.9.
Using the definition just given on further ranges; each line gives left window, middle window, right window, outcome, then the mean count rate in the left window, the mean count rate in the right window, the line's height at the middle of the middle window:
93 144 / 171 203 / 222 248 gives 5.50 deg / 157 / 159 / 158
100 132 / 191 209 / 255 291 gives 2.88 deg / 157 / 161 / 159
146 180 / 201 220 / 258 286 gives 1.02 deg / 161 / 161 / 161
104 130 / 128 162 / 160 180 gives -0.81 deg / 157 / 159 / 158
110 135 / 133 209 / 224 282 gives 4.60 deg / 157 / 160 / 158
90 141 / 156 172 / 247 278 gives -0.93 deg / 156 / 161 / 158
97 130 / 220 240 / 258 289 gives 0.10 deg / 156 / 161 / 160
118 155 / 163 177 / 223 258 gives -0.07 deg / 159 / 160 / 159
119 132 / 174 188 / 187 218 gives 0.95 deg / 156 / 138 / 143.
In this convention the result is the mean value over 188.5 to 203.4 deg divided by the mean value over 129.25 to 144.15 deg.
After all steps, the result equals 0.8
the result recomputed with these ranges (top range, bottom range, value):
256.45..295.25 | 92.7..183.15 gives 1.02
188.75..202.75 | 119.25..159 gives 0.77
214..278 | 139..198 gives 1.07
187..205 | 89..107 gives 0.82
